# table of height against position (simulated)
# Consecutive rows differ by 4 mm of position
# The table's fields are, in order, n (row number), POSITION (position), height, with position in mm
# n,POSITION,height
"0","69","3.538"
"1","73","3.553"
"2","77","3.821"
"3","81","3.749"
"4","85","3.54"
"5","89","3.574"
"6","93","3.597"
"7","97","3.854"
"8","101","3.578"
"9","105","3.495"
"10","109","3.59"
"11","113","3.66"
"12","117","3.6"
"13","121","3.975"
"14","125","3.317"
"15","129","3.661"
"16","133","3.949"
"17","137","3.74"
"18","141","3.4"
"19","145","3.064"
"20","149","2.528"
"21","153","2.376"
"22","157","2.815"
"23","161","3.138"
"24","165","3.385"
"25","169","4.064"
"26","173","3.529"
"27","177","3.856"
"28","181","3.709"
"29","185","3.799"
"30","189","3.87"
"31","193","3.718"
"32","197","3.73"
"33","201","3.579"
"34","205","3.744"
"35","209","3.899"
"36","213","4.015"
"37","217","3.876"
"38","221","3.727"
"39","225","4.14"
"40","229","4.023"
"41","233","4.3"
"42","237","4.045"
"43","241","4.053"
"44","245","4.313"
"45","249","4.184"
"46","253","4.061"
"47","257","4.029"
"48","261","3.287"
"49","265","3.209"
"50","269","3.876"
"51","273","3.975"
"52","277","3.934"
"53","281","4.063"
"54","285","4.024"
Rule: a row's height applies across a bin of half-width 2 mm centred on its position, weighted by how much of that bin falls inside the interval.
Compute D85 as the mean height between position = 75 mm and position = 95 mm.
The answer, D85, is 3.66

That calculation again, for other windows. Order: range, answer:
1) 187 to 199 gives 3.77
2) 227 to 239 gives 4.12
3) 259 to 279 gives 3.66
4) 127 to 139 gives 3.78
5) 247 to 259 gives 4.09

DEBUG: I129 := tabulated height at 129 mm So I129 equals 3.661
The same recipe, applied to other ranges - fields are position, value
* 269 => 3.876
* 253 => 4.061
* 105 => 3.495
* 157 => 2.815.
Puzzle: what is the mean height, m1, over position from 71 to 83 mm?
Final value 3.71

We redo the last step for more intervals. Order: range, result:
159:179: 3.59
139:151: 3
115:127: 3.63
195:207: 3.68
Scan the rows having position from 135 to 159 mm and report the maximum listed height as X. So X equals 3.74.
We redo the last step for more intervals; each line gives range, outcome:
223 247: 4.313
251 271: 4.061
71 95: 3.821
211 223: 4.015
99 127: 3.975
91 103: 3.854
